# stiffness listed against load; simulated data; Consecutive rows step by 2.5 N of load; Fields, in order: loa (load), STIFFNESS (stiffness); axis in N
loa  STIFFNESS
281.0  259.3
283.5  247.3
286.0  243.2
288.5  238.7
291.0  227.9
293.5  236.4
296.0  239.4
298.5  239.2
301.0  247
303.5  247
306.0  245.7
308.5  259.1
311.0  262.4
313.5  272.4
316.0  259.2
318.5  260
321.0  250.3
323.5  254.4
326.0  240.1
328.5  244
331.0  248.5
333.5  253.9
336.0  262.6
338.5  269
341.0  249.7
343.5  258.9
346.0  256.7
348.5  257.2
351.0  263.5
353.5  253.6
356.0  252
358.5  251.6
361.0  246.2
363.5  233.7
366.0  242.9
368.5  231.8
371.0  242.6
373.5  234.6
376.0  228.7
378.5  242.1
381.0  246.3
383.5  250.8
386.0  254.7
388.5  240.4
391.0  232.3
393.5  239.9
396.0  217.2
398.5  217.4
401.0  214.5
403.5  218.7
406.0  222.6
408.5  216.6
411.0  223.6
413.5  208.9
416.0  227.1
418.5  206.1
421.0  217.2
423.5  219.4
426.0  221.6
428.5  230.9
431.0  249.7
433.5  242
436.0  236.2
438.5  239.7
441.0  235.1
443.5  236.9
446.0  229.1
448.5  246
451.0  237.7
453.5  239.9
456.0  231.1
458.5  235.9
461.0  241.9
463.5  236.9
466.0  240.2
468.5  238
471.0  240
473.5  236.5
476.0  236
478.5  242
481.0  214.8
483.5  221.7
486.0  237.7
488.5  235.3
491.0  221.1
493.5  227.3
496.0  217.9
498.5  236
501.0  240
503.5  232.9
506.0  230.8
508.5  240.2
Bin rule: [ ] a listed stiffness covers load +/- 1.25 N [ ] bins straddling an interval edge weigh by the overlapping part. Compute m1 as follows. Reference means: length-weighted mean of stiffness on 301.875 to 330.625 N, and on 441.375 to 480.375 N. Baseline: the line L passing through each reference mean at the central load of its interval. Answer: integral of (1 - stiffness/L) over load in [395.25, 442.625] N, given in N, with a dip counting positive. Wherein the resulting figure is 3.42 N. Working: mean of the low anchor 254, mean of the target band 225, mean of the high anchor 237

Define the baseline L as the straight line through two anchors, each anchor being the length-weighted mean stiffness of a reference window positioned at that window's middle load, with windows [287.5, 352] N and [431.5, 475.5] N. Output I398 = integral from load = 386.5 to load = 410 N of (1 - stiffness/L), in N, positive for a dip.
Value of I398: 1.8 N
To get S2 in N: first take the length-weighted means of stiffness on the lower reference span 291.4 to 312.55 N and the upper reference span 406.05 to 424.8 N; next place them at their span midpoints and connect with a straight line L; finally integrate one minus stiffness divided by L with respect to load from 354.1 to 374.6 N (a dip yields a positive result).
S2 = -1.0 N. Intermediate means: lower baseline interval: 247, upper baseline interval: 217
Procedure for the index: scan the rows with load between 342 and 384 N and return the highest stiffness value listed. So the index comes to 263.5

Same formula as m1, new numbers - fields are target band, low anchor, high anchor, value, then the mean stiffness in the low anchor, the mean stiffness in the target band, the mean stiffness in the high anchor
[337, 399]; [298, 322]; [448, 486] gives 0.71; 255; 245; 236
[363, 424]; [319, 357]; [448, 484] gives 4.27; 254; 229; 236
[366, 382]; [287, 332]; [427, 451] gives 0.35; 248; 238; 238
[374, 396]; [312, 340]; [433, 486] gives 0.61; 256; 240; 236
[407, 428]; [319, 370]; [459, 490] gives 2.08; 251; 218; 235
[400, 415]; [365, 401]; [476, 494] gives 1.09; 236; 218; 229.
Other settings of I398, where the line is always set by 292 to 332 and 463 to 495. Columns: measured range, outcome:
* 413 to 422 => 0.9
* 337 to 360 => -1.0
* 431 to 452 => -0.2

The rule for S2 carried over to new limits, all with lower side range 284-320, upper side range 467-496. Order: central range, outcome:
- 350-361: -0.5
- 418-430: 0.8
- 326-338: -0.3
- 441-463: -0.3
